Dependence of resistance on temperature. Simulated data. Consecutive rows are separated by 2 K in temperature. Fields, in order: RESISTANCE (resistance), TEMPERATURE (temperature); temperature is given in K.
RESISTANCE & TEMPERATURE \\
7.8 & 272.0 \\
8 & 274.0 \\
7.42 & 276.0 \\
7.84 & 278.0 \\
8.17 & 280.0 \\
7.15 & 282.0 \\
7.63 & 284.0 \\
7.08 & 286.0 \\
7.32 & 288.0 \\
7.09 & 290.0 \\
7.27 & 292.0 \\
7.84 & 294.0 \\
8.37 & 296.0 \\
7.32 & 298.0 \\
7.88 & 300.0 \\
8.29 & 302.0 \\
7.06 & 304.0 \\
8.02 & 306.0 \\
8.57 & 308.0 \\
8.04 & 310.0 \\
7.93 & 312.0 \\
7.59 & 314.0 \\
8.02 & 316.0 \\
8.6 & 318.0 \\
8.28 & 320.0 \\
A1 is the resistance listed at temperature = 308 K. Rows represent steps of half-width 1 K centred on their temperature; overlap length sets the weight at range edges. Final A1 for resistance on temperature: 8.57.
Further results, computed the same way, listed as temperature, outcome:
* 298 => 7.32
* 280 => 8.17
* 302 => 8.29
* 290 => 7.09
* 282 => 7.15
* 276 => 7.42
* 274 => 8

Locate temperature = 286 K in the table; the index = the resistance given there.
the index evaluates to 7.08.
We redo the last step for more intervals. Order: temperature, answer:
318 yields 8.6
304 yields 7.06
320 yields 8.28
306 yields 8.02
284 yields 7.63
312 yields 7.93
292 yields 7.27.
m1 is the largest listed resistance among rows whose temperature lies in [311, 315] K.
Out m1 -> 7.93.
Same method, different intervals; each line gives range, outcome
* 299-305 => 8.29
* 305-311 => 8.57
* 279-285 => 8.17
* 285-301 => 8.37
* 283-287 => 7.63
